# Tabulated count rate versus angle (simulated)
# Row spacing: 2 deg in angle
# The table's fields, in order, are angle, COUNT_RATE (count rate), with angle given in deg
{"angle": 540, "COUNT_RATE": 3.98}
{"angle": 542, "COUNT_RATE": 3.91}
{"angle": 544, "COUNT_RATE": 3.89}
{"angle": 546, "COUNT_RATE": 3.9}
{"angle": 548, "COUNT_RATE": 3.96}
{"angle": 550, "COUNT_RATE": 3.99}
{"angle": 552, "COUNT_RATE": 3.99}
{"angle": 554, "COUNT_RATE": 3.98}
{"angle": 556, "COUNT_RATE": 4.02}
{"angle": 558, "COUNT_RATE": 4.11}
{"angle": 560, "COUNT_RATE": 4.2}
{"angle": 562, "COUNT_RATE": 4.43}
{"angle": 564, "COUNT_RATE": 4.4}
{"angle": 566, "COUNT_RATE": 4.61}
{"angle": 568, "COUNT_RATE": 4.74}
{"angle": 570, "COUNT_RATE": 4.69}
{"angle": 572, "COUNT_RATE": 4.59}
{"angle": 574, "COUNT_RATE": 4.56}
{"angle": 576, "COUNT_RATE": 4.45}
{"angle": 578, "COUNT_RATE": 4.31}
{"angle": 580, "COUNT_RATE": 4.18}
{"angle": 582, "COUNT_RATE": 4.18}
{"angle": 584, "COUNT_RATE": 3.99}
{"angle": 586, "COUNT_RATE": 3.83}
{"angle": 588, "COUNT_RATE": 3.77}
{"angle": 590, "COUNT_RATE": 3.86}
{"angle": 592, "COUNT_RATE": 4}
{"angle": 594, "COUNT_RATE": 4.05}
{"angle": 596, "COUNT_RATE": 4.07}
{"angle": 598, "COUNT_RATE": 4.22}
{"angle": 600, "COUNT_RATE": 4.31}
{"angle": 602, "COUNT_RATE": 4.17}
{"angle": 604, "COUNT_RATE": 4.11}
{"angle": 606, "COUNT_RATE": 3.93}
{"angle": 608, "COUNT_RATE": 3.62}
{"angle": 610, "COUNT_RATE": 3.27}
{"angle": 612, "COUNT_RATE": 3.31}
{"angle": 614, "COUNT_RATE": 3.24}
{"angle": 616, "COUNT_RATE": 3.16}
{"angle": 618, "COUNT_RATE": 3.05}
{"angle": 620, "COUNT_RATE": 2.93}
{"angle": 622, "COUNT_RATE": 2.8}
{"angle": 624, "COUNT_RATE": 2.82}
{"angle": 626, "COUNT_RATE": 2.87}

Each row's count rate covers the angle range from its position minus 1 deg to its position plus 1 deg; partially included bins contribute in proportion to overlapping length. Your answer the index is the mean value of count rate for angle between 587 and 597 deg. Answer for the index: 3.95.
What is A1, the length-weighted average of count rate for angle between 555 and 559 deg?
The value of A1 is 4.06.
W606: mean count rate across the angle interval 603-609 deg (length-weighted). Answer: 3.89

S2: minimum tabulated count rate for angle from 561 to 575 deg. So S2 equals 4.4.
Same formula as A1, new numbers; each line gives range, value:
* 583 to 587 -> 3.91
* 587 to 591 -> 3.81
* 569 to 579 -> 4.52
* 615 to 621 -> 3.05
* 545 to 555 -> 3.96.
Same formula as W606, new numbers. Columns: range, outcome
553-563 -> 4.15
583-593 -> 3.89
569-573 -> 4.64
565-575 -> 4.64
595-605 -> 4.18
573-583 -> 4.34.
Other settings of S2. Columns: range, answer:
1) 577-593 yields 3.77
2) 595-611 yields 3.27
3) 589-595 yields 3.86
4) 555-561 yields 4.02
